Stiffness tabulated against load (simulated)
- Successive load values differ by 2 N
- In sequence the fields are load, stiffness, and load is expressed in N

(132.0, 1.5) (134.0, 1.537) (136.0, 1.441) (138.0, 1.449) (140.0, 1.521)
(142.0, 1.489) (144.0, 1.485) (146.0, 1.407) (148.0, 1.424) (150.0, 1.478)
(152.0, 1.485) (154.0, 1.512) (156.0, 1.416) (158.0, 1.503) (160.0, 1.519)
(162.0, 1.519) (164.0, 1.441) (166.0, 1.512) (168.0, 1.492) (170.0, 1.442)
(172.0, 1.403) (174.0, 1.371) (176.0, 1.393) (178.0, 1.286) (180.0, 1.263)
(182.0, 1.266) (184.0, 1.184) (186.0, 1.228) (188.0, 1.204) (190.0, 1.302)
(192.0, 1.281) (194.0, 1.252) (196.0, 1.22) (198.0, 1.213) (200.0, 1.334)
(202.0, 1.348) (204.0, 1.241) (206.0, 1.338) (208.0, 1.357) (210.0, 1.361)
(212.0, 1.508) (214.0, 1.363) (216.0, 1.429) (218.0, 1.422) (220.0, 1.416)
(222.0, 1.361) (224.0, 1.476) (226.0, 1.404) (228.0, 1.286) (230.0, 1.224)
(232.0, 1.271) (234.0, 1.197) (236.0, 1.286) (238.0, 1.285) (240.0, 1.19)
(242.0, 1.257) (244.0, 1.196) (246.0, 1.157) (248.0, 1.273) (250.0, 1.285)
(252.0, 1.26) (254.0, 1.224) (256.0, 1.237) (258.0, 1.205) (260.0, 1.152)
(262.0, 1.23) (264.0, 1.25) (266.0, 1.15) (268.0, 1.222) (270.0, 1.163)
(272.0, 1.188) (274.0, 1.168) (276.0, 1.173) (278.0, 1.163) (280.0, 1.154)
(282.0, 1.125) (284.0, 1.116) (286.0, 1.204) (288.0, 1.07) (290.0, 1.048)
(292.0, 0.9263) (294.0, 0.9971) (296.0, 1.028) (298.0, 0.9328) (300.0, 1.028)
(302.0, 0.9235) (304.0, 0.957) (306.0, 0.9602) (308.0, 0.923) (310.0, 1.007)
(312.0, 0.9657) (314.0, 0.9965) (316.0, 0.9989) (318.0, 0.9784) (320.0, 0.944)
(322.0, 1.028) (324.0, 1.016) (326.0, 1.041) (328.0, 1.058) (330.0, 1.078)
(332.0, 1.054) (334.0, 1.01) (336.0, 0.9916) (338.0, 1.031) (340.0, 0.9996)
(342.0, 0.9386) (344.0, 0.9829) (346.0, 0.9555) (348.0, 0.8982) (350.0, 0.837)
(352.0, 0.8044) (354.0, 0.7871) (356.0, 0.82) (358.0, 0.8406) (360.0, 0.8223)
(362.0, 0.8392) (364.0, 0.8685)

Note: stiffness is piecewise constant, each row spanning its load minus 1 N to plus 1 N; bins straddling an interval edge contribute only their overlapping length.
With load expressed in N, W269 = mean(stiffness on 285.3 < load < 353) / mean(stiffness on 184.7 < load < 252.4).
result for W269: 0.76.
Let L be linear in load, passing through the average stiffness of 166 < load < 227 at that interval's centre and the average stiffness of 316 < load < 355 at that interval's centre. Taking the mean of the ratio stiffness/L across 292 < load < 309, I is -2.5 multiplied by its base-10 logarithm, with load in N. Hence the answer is 0.11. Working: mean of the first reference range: 1.34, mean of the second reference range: 0.971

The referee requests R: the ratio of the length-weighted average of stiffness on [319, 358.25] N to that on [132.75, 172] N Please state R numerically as 0.65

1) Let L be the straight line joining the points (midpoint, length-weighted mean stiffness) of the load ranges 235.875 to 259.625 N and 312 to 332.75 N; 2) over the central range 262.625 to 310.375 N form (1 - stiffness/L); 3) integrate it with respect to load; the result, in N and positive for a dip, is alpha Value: 1.8 N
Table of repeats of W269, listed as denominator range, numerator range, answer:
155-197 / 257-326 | 0.79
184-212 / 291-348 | 0.77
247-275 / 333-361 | 0.75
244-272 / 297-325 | 0.80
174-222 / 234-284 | 0.92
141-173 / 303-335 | 0.68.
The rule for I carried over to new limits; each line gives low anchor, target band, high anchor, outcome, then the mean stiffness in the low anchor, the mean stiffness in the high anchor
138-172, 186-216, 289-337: 0.02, 1.47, 0.995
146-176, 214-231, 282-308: -0.10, 1.46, 1.02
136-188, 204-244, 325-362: -0.07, 1.42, 0.939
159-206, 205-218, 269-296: -0.10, 1.34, 1.11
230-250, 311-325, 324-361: 0.03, 1.24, 0.944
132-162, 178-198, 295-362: 0.10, 1.48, 0.957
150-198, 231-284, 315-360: -0.05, 1.37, 0.956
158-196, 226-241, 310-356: -0.04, 1.35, 0.97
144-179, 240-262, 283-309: -0.06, 1.45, 1.01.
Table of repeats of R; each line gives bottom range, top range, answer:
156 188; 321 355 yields 0.70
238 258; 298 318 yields 0.79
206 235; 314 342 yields 0.74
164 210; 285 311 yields 0.76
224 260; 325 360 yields 0.75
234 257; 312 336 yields 0.82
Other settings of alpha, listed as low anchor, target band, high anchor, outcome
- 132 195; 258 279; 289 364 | -1.33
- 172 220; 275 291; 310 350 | -0.35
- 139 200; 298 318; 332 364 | 0.83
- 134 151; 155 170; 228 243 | -0.68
